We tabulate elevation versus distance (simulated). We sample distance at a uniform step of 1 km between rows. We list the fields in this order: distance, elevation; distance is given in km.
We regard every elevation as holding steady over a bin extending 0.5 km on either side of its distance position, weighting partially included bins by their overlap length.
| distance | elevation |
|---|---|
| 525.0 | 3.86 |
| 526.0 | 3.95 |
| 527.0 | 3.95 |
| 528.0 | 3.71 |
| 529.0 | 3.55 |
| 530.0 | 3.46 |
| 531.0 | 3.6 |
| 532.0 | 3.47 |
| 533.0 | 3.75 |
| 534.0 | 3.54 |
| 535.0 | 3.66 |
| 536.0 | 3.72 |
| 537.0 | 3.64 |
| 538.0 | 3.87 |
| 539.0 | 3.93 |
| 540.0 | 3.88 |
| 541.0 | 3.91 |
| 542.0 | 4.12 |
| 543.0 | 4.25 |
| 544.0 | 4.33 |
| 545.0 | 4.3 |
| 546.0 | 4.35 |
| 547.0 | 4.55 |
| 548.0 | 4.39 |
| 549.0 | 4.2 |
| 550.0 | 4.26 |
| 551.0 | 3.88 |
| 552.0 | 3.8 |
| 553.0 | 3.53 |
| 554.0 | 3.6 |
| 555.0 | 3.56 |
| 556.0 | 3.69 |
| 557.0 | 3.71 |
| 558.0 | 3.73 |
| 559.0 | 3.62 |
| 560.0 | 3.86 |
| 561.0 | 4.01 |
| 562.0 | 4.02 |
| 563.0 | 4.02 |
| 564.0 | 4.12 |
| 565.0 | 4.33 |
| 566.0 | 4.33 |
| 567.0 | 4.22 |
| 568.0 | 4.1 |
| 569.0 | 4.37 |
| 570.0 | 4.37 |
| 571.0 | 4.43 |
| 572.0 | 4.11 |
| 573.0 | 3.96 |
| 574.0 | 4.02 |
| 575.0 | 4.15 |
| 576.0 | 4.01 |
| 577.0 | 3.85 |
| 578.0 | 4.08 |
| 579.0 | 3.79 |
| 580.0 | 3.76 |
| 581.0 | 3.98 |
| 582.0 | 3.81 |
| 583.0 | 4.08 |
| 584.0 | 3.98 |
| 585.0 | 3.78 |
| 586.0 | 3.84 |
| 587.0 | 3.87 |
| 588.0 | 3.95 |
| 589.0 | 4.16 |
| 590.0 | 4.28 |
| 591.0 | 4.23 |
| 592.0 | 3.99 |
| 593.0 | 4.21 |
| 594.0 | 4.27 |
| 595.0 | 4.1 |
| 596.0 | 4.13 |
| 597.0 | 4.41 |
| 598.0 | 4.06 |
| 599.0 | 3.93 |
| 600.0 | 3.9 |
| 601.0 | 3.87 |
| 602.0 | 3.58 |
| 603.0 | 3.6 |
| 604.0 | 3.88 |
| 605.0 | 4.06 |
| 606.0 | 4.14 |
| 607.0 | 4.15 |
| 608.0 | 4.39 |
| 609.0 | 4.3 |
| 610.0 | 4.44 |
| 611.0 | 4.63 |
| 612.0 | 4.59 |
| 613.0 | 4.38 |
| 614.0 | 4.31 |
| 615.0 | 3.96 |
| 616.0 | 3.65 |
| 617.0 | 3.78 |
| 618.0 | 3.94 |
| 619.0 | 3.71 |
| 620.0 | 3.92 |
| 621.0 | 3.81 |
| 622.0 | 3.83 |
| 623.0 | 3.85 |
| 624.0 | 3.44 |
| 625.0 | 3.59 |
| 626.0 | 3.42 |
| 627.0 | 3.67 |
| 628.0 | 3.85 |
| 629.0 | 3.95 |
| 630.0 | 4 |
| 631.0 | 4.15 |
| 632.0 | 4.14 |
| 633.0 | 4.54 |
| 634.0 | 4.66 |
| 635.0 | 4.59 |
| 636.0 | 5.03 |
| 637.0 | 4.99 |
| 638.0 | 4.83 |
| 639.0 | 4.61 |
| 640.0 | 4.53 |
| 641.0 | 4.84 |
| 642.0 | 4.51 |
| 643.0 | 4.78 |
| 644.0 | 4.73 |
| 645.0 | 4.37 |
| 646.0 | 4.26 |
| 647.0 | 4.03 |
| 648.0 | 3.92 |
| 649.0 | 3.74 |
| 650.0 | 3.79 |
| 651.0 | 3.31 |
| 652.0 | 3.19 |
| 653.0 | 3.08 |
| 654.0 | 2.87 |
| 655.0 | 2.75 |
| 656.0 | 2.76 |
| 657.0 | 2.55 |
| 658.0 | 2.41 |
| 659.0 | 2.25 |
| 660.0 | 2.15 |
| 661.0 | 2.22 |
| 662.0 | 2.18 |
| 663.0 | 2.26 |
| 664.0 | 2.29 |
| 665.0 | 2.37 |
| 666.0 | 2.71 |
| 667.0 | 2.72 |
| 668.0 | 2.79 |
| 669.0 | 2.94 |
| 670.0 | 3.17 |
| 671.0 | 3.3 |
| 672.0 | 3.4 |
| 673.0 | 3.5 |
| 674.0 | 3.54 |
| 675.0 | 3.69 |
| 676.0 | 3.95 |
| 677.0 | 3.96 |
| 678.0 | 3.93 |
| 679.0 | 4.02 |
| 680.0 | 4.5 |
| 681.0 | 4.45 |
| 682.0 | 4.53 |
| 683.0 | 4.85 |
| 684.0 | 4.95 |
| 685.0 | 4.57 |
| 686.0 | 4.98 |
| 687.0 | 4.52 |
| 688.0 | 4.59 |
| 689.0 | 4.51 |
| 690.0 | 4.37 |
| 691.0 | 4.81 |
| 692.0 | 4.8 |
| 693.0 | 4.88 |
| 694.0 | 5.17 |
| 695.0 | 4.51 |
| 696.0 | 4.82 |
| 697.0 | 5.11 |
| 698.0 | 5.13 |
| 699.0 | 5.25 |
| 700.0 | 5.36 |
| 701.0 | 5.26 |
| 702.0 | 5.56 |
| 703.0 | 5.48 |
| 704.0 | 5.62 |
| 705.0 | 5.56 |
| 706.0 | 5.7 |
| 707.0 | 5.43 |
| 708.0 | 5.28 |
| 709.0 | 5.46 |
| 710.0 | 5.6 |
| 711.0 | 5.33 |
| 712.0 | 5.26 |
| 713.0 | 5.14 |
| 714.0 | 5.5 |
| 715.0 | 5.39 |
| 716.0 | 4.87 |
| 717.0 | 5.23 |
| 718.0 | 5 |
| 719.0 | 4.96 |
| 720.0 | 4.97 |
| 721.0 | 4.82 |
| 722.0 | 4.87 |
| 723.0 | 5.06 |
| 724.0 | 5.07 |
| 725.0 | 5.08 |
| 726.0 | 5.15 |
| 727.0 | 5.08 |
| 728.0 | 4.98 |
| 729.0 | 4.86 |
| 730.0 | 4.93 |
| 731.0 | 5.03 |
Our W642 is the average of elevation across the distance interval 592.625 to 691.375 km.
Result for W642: 3.86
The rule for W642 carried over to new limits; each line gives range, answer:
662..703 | 4.14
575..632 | 3.99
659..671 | 2.55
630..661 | 3.85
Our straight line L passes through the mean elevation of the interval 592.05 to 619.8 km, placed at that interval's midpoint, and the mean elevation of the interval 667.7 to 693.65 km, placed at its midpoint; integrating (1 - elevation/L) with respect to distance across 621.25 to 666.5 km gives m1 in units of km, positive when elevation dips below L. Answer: 5.2 km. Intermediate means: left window 4.08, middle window 3.65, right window 4.15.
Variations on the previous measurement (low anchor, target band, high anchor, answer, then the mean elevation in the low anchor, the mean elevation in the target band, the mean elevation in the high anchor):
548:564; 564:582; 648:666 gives -2.1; 3.86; 4.1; 2.75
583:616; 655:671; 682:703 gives 7.2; 4.1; 2.55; 4.9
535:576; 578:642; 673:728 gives 3.8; 4.03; 4.1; 4.9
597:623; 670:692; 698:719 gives 3.4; 4.04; 4.22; 5.35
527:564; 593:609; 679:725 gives 0.9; 3.88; 4.05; 5.04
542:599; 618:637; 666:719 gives 1.3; 4.05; 4.03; 4.64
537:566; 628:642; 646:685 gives -4.0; 3.99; 4.5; 3.32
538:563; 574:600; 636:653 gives 0.4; 3.98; 4.03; 4.26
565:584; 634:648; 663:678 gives -4.7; 4.08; 4.6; 3.16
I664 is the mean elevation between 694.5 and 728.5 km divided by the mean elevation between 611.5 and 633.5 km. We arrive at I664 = 1.32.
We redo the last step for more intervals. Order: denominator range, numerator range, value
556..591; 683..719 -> 1.27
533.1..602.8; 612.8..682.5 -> 0.92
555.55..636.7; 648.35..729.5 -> 1.06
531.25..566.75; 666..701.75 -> 1.09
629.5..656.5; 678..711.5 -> 1.21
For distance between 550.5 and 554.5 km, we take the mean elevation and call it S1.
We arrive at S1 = 3.7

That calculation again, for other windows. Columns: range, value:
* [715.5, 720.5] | 5.01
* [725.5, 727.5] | 5.12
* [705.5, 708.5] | 5.47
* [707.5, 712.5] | 5.39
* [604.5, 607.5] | 4.12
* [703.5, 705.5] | 5.59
